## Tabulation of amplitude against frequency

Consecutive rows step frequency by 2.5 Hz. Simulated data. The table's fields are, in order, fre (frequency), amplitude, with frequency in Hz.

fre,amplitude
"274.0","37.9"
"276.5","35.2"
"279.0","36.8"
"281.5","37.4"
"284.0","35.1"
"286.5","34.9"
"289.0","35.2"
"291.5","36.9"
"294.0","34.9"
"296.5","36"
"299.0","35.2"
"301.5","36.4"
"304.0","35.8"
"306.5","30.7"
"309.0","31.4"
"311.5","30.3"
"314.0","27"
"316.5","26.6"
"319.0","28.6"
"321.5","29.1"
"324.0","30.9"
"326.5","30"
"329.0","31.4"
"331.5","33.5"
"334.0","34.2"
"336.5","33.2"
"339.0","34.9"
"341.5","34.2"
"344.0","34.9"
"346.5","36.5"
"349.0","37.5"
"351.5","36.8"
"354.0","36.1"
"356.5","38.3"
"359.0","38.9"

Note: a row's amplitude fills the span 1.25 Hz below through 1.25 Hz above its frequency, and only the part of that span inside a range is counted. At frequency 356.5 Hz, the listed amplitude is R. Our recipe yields 38.3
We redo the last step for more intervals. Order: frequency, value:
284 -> 35.1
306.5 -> 30.7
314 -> 27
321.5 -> 29.1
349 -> 37.5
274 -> 37.9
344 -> 34.9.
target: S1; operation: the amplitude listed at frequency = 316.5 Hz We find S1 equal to 26.6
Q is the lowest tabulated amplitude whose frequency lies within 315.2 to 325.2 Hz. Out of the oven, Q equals 26.6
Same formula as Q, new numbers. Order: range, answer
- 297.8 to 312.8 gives 30.3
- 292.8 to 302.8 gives 34.9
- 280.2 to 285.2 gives 35.1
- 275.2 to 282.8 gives 35.2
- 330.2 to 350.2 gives 33.2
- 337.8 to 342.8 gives 34.2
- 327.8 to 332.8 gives 31.4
